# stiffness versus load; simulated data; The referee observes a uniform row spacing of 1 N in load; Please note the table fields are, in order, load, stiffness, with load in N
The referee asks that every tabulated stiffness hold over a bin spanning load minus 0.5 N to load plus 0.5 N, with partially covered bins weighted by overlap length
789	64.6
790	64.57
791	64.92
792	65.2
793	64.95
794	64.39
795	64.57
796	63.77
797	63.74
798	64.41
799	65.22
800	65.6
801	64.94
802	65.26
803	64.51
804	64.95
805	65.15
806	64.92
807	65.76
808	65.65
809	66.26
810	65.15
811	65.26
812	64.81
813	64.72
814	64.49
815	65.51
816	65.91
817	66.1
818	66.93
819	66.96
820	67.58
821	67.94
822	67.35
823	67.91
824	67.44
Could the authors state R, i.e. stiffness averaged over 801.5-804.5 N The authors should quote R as 64.9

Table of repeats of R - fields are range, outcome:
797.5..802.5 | 65.1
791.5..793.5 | 65.1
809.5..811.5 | 65.2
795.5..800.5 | 64.5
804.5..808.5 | 65.4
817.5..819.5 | 66.9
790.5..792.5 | 65.1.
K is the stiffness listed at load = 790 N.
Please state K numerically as 64.57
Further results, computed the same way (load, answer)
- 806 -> 64.92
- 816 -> 65.91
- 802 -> 65.26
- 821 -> 67.94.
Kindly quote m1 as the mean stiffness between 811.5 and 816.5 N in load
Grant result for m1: 65.1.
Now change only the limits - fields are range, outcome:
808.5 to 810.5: 65.7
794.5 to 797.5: 64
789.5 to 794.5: 64.8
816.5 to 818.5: 66.5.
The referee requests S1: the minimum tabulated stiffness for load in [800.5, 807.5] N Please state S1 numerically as 64.51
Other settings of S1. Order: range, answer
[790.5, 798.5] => 63.74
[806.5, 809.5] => 65.65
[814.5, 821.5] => 65.51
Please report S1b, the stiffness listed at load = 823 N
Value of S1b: 67.91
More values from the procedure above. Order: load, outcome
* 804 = 64.95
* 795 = 64.57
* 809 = 66.26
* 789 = 64.6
